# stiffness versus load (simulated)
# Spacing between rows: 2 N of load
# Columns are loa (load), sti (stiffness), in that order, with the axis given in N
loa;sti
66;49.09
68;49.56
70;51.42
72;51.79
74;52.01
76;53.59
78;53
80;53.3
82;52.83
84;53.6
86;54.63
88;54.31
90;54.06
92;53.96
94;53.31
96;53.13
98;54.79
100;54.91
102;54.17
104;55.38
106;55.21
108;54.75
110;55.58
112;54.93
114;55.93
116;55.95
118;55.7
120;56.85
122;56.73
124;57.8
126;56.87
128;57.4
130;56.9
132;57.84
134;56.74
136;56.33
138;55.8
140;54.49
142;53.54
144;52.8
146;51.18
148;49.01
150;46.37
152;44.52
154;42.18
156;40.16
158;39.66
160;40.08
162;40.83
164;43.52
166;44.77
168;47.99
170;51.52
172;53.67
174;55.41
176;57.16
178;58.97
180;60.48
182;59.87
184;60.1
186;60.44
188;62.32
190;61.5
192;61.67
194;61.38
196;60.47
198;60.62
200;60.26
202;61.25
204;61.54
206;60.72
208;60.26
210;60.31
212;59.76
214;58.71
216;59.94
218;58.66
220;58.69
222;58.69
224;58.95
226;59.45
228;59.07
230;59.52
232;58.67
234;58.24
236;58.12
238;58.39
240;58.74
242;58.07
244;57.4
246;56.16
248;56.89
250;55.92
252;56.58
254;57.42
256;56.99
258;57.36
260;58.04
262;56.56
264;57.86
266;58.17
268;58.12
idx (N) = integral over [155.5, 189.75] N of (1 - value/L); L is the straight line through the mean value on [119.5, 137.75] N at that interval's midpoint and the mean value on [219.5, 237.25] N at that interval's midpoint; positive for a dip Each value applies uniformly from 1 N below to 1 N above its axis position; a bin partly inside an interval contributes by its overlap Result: 3.5 N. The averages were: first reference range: 57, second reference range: 58.8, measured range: 52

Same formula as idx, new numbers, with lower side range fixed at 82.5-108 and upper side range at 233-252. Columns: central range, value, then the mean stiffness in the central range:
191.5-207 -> -1.2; 61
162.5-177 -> 1.5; 50.2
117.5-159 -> 2.2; 52.3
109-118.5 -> -0.2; 55.6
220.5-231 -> -0.4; 59.1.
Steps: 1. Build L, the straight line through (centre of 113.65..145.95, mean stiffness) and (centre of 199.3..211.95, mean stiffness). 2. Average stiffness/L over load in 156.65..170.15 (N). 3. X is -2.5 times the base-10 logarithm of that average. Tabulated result 0.31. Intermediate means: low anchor 56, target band 43.5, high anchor 60.7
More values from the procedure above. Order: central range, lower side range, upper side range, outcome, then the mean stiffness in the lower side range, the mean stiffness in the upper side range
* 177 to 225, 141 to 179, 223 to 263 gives -0.14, 48.1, 57.8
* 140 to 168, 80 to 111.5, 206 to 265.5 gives 0.22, 54.3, 58.3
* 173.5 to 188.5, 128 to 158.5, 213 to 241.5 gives -0.09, 50.9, 58.8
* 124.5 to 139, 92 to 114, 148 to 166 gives -0.18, 54.6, 42.7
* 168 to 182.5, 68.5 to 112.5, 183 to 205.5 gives 0.07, 53.8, 61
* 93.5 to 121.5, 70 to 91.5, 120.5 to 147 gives -0.01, 53.2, 55.7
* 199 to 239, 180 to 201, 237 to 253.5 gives -0.01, 60.8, 57.3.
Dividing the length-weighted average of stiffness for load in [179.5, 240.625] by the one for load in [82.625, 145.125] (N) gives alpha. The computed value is 1.08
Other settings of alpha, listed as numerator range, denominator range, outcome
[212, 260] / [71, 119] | 1.07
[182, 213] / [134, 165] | 1.28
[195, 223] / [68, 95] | 1.13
